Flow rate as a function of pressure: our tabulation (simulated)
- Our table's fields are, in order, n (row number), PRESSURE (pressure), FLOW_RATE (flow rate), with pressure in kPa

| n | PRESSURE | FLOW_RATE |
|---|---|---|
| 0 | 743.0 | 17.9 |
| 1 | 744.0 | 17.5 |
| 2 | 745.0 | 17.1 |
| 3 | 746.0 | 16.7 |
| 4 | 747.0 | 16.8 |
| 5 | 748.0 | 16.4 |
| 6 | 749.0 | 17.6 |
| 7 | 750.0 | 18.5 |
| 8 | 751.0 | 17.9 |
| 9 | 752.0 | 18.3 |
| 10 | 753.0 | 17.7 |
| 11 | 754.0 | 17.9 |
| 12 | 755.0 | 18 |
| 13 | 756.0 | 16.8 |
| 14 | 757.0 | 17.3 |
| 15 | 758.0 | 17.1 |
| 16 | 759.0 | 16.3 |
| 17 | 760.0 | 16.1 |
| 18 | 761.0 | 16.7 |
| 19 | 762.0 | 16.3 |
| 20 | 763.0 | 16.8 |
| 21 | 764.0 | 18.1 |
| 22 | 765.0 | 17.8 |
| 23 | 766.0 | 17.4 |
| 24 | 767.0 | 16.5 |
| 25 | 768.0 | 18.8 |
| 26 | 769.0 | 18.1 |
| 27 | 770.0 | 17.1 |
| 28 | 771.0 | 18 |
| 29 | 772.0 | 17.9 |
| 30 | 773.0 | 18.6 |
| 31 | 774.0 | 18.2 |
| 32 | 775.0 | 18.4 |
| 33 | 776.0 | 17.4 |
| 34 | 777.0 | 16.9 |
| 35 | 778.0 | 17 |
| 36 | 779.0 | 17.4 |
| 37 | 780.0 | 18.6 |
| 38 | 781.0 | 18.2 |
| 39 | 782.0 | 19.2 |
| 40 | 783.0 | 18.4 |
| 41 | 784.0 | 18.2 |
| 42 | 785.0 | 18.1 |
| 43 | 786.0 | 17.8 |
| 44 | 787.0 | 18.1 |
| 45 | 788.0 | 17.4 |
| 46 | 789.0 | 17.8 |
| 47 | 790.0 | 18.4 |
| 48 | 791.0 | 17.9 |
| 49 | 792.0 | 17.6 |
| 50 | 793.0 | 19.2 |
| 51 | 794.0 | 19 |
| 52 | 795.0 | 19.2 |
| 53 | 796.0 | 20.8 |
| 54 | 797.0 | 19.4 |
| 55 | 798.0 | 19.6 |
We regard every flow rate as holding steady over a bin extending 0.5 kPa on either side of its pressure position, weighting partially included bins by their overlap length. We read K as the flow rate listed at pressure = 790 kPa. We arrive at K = 18.4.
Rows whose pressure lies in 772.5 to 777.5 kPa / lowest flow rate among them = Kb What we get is 16.9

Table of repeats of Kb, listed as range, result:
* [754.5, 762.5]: 16.1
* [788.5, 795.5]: 17.6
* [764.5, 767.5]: 16.5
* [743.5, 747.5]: 16.7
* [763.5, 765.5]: 17.8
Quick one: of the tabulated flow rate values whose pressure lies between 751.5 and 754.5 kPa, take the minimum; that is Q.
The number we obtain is 17.7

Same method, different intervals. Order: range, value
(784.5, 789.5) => 17.4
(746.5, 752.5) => 16.4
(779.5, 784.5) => 18.2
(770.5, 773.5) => 17.9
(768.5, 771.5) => 17.1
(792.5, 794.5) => 19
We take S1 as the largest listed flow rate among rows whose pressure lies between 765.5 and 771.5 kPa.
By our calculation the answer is 18.8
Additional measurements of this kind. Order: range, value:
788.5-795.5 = 19.2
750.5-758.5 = 18.3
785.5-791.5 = 18.4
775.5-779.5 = 17.4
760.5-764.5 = 18.1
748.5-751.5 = 18.5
